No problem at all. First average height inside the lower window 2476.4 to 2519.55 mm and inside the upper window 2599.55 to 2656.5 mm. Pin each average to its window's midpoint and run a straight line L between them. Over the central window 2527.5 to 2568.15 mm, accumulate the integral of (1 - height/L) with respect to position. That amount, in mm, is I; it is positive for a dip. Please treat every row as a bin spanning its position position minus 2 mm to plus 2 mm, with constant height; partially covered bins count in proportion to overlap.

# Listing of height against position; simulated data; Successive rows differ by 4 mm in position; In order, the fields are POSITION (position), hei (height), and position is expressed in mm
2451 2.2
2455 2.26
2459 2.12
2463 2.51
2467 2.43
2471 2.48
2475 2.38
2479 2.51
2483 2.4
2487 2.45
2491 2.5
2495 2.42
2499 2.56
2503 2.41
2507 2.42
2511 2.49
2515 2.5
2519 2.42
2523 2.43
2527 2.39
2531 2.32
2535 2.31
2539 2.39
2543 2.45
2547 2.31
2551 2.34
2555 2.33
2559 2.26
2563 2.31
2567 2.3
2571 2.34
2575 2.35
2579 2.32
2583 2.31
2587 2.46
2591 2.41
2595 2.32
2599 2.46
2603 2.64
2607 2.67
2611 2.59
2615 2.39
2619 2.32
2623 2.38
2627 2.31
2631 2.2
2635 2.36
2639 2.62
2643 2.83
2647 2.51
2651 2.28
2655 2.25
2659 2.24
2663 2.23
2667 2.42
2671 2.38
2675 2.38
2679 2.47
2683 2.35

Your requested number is 2.1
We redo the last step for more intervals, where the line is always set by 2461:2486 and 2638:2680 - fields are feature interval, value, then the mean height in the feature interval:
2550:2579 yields 1.4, 2.32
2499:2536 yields 0.3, 2.42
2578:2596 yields 0.4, 2.37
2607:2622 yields -0.2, 2.46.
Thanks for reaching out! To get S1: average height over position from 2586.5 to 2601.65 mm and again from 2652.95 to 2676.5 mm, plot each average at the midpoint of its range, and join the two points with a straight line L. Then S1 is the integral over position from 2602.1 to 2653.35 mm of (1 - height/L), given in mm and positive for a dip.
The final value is -2.1 mm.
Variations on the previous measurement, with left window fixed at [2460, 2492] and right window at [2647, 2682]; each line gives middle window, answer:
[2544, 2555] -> 0.3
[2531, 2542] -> 0.3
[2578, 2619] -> -1.3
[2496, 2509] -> -0.2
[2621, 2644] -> -0.7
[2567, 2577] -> 0.2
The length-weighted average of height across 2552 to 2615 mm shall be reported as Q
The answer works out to 2.4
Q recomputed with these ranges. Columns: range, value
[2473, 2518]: 2.46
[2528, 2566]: 2.34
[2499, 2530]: 2.44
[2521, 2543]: 2.38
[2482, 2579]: 2.39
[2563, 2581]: 2.33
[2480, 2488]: 2.43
